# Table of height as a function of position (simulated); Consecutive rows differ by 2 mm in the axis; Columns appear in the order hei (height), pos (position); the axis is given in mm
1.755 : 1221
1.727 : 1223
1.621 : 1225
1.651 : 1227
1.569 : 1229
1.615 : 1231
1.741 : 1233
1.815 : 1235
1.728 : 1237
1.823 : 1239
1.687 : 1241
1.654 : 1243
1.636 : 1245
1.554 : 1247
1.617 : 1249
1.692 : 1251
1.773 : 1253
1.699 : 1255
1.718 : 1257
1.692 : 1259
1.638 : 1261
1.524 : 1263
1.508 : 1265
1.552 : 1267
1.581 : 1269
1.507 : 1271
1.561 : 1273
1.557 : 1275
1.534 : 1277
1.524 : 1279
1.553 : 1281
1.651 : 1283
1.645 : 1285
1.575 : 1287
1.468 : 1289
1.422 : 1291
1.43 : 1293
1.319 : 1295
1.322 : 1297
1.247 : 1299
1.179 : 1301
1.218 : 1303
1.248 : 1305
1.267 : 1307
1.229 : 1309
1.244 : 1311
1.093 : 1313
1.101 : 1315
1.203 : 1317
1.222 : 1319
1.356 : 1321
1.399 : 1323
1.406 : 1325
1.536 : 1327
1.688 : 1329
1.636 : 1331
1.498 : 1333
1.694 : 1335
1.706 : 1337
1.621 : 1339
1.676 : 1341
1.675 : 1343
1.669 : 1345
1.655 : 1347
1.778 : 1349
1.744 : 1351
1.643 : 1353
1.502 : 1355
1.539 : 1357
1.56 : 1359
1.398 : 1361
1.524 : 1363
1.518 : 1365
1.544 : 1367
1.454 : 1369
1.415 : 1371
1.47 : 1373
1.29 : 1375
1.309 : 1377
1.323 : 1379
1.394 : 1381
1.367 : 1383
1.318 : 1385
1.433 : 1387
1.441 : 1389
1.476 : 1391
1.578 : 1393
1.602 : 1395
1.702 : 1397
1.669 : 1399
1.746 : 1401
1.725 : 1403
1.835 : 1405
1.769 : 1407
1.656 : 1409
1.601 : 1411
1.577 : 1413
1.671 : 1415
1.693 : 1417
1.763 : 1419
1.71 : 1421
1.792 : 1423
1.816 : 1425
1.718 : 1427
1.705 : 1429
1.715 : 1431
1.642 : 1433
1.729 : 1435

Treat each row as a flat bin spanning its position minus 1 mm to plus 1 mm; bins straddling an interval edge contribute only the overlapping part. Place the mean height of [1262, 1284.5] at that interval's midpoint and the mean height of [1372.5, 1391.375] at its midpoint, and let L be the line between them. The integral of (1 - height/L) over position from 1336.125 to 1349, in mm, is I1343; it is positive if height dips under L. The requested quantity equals -2.1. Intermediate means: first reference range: 1.55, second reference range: 1.38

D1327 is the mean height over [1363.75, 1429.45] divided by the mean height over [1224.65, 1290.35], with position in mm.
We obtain 0.97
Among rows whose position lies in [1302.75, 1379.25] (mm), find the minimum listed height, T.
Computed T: 1.093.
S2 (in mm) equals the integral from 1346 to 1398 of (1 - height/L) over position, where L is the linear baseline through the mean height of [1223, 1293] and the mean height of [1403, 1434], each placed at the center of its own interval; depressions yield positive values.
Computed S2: 5.7 mm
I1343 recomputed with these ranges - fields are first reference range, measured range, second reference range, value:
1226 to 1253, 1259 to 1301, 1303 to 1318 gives -2.9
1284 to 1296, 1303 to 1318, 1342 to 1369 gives 3.1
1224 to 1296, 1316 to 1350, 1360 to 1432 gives 0.8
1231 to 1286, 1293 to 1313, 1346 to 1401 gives 4.2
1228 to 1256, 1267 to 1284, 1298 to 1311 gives -1.4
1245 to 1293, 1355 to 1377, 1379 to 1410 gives 1.5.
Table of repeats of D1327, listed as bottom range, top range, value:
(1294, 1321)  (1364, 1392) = 1.15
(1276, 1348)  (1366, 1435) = 1.10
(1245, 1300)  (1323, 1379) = 1.00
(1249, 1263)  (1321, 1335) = 0.91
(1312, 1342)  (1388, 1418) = 1.13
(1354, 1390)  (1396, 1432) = 1.20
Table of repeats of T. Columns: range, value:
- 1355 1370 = 1.398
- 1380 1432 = 1.318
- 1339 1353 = 1.621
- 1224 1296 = 1.319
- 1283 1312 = 1.179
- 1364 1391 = 1.29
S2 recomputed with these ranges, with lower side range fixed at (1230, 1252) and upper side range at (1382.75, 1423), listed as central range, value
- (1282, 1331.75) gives 9.0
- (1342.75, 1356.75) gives -0.1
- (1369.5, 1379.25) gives 1.6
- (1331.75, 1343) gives 0.1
